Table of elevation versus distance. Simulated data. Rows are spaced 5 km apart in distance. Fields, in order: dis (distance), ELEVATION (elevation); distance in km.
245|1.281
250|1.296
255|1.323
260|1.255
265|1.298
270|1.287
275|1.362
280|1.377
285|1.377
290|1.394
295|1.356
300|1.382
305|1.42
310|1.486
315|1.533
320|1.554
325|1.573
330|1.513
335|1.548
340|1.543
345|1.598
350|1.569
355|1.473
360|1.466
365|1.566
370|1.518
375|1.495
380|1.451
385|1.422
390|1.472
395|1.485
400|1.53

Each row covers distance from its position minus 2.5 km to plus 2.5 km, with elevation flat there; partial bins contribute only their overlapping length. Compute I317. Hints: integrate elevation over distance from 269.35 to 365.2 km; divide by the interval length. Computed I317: 1.47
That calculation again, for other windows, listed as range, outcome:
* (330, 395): 1.51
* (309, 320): 1.52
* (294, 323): 1.46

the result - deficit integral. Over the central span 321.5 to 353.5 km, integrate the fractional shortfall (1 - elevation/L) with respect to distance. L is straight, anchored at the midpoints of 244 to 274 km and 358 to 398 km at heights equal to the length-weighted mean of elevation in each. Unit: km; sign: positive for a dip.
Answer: -3.0 km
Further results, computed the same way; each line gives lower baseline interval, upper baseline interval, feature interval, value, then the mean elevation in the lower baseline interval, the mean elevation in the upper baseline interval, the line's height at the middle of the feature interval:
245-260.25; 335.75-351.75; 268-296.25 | 0.47 km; 1.3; 1.57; 1.38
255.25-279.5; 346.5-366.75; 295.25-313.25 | -0.36 km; 1.31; 1.52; 1.4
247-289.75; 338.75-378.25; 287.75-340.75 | -1.93 km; 1.33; 1.53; 1.43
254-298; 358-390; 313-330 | -1.71 km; 1.34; 1.49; 1.41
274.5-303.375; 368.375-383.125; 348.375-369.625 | -0.78 km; 1.38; 1.48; 1.46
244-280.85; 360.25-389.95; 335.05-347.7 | -1.17 km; 1.31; 1.49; 1.43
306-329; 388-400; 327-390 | -0.21 km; 1.53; 1.49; 1.51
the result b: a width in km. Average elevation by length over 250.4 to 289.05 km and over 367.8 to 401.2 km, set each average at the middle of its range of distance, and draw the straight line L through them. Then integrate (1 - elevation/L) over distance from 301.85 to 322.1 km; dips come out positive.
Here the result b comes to -1.61 km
